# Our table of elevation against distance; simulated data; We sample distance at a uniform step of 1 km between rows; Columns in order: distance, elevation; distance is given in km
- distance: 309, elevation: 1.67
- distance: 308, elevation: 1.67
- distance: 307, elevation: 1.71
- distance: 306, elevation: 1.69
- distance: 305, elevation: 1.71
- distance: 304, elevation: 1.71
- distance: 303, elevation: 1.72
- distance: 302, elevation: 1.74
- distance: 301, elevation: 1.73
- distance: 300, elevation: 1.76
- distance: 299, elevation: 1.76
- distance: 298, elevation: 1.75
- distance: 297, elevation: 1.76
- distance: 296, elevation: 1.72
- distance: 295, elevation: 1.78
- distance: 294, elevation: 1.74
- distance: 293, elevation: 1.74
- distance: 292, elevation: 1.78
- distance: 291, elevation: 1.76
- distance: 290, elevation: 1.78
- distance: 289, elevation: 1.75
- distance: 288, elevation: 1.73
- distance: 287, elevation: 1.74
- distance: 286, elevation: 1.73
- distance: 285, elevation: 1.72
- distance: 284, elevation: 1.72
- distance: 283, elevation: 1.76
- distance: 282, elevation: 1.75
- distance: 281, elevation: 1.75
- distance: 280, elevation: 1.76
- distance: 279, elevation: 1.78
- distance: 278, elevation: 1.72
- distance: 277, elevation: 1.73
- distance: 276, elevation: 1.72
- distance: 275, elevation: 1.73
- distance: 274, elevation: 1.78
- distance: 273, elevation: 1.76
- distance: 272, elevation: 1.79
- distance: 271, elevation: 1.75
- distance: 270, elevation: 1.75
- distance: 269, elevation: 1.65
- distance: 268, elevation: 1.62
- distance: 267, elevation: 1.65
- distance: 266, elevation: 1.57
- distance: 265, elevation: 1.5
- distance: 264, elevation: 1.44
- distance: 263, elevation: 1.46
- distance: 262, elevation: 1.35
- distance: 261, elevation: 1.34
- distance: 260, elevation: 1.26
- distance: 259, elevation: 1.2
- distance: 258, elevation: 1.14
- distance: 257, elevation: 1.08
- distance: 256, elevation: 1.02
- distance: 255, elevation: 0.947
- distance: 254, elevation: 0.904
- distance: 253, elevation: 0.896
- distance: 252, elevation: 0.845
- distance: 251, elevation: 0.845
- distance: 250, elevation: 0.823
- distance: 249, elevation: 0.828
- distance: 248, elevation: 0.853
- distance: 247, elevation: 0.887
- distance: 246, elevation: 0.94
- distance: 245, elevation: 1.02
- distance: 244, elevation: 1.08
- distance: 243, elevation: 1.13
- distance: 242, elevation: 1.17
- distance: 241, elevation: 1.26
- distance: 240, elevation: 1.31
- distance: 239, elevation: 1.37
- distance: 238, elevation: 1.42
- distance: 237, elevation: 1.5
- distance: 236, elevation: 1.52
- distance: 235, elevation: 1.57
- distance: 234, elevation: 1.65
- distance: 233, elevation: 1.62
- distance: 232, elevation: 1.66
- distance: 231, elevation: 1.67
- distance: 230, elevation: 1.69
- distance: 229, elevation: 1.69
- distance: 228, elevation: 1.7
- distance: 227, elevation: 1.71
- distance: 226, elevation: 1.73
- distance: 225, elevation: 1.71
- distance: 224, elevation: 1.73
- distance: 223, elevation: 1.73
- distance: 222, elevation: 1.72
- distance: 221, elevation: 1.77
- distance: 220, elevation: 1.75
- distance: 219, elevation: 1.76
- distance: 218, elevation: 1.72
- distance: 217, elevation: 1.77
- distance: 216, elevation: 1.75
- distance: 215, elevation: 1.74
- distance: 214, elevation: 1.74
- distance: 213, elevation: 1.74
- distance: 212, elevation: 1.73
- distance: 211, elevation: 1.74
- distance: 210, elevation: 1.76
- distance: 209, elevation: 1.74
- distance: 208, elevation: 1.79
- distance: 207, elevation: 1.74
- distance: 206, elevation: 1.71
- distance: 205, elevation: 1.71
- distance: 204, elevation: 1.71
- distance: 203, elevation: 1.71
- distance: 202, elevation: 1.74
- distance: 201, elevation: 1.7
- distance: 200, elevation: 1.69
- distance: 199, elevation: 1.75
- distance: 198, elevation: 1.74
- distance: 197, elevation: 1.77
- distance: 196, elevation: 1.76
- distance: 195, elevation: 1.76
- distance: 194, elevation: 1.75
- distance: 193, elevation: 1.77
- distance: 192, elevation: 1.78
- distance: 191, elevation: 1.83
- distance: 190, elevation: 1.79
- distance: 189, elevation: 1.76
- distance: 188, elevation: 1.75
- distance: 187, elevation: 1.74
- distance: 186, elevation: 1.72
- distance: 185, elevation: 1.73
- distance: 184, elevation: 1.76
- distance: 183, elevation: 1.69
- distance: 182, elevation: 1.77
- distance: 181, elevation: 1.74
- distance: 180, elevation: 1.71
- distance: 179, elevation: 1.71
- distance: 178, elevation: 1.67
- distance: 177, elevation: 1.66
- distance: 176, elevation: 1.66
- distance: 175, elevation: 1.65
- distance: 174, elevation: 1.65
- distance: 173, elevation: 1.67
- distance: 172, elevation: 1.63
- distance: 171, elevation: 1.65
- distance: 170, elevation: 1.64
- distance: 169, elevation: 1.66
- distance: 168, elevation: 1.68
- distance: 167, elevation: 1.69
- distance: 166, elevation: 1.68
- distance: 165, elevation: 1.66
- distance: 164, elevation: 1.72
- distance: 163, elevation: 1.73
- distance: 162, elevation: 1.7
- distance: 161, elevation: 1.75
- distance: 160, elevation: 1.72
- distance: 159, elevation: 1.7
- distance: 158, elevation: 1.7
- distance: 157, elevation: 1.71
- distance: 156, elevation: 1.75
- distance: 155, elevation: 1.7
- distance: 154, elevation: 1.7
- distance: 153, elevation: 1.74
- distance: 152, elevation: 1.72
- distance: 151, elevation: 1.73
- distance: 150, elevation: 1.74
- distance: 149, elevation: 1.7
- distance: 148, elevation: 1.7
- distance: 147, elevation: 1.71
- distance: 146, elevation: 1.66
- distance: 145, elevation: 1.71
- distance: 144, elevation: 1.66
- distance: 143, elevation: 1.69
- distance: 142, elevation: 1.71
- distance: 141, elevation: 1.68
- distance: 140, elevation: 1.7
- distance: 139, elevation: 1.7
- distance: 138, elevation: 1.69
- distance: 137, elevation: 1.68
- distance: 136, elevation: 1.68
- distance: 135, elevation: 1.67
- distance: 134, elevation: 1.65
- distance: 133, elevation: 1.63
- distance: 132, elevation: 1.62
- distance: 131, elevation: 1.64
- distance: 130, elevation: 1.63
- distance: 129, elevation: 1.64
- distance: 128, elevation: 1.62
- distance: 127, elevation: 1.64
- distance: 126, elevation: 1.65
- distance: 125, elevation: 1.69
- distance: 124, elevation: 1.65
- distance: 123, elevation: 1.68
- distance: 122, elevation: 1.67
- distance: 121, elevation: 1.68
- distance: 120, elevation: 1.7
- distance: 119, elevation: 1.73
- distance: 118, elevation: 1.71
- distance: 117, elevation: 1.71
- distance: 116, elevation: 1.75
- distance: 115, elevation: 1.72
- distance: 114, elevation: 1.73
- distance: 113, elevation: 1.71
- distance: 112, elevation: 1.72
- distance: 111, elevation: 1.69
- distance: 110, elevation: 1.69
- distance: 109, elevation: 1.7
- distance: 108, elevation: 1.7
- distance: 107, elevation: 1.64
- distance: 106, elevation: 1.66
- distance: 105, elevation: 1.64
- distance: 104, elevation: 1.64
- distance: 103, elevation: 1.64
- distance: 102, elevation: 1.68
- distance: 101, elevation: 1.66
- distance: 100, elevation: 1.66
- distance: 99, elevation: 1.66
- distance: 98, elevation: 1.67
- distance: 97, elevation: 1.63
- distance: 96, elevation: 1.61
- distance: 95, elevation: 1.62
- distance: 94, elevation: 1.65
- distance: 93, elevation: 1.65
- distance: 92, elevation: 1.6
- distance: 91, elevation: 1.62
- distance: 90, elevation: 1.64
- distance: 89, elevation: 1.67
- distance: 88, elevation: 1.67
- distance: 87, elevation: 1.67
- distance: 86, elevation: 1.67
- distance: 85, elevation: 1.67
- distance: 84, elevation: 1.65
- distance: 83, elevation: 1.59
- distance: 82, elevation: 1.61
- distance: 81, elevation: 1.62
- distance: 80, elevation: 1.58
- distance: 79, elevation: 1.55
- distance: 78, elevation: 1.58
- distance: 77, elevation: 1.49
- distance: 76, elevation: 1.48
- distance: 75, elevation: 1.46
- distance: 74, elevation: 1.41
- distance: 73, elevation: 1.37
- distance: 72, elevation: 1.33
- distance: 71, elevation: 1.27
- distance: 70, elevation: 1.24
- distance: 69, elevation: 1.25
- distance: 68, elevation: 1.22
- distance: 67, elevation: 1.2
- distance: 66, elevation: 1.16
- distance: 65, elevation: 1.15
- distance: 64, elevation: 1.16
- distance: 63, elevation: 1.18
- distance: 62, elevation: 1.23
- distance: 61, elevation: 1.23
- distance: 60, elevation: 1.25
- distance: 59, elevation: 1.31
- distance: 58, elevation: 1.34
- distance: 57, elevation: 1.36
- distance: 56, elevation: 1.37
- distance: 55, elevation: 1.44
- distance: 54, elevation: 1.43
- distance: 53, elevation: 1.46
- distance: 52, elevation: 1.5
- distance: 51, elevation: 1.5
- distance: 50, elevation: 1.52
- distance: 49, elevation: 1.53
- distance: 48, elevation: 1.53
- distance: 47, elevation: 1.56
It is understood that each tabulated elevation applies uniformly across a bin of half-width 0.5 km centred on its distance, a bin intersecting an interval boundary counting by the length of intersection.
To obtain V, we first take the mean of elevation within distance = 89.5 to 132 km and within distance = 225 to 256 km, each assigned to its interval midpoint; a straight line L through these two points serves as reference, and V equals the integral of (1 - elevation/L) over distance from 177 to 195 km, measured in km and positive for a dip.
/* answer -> -3.78 km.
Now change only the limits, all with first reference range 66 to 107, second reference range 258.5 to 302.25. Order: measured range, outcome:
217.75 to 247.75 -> 2.7 km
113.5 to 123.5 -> -0.9 km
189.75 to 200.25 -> -0.9 km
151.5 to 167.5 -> -1.1 km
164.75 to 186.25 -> -1.0 km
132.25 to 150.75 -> -1.2 km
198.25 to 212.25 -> -0.9 km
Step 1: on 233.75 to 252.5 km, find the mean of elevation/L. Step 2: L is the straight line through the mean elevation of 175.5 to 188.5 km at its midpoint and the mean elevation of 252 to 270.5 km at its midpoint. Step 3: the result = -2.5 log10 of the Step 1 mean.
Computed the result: 0.22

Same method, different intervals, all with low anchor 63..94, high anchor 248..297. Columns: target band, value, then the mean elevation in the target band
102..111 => -0.13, 1.67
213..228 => -0.16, 1.74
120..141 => -0.12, 1.66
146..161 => -0.16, 1.72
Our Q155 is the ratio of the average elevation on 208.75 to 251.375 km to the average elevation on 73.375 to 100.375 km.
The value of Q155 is 0.93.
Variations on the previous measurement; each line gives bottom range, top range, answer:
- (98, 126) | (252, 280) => 0.87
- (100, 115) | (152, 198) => 1.02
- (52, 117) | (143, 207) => 1.13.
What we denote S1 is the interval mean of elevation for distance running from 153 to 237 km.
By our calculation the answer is 1.71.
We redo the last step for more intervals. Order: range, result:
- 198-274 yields 1.49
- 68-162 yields 1.64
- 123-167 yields 1.69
